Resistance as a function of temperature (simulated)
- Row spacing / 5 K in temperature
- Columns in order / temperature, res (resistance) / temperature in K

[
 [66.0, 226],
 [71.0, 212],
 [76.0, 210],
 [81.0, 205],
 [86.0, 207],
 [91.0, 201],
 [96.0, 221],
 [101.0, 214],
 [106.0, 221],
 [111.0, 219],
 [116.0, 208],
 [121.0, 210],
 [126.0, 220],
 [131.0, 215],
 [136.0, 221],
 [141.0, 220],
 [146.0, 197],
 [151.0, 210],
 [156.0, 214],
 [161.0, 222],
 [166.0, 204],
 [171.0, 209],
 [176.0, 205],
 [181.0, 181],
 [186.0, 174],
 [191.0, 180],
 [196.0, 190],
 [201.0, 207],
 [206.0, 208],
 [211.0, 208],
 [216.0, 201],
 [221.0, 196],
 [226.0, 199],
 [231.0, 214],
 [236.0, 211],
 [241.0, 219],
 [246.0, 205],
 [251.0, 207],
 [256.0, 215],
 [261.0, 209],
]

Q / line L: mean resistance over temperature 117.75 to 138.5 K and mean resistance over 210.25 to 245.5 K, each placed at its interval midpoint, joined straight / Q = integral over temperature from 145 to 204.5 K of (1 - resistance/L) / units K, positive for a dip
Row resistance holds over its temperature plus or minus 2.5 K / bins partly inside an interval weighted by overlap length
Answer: 3.4 K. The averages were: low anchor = 216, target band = 200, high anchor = 207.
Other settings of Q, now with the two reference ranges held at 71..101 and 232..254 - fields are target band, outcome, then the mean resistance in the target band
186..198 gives 1.6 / 182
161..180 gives 0.4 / 206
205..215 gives 0.2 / 207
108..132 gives -0.5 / 214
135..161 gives -0.3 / 213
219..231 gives 0.6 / 201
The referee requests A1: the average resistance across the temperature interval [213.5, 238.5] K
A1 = 204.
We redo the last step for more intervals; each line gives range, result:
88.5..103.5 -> 212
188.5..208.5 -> 196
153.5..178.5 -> 211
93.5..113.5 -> 219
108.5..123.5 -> 212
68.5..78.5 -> 211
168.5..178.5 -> 207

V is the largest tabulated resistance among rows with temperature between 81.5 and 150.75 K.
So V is 221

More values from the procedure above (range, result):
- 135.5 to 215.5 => 222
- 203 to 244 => 219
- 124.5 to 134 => 220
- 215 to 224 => 201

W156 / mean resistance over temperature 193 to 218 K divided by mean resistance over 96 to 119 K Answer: 0.94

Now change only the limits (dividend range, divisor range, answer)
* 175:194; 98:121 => 0.85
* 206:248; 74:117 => 0.98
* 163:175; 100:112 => 0.95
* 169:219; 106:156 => 0.92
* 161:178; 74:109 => 0.99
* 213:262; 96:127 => 0.96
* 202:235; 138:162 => 0.96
